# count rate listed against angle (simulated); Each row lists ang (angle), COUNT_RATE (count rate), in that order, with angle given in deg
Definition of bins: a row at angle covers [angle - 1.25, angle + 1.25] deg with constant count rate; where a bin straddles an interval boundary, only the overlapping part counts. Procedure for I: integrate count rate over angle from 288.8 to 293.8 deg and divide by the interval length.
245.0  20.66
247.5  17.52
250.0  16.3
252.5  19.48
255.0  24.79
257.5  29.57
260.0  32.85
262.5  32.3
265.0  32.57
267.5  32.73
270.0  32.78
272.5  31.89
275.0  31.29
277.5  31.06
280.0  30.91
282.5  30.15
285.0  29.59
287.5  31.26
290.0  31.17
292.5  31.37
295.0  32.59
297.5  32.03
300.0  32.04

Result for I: 31.3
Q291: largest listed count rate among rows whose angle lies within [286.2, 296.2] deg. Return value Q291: 32.59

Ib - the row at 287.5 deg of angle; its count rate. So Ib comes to 31.26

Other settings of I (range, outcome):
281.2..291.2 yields 30.5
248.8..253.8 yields 18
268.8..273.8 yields 32.3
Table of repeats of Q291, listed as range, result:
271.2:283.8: 31.89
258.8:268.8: 32.85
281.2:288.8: 31.26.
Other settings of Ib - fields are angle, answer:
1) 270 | 32.78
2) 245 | 20.66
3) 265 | 32.57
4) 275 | 31.29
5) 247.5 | 17.52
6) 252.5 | 19.48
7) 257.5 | 29.57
